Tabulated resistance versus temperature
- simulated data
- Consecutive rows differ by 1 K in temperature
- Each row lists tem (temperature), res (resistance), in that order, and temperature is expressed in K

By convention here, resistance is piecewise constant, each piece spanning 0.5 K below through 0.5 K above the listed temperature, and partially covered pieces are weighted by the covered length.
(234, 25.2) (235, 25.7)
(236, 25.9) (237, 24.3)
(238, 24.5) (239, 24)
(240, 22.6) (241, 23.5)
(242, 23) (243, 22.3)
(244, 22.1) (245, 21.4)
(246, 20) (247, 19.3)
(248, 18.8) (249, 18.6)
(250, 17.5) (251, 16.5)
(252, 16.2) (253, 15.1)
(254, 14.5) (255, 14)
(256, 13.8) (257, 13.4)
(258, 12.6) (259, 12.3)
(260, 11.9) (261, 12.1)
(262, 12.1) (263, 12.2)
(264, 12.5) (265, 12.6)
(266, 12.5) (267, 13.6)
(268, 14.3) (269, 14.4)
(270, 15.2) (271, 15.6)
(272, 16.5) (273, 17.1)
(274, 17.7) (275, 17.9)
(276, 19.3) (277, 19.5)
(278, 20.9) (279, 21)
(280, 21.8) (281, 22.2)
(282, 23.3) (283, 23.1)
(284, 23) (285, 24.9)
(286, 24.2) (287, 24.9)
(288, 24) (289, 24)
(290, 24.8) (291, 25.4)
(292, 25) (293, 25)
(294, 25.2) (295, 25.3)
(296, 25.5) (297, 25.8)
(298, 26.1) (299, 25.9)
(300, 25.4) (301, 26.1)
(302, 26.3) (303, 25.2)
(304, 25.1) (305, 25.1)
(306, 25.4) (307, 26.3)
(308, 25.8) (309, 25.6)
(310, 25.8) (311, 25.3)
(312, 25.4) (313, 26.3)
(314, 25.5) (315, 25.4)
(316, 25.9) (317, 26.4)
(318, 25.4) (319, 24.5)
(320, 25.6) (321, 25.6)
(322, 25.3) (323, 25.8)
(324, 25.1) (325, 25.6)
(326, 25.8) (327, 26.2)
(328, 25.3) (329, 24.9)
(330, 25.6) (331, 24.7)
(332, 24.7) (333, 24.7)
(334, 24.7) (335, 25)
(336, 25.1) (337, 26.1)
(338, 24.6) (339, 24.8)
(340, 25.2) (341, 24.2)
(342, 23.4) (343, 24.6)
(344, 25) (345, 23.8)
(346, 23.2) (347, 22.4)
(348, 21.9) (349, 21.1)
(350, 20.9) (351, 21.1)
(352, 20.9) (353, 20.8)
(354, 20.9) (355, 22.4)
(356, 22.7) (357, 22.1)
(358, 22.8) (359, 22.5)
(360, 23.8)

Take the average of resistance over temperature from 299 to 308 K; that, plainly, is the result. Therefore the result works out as 25.6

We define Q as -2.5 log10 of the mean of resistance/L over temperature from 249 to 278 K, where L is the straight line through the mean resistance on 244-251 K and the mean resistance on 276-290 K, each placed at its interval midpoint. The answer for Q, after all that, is 0.36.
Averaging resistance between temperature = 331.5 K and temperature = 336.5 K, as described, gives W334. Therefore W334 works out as 24.8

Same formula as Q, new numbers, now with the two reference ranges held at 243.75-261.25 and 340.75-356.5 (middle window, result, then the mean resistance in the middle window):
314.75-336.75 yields -0.209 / 25.3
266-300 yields -0.182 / 21.5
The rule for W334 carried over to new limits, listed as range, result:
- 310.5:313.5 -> 25.7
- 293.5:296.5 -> 25.3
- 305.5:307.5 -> 25.9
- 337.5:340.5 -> 24.9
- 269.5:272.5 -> 15.8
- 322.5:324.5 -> 25.5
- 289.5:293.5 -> 25.1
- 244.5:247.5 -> 20.2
